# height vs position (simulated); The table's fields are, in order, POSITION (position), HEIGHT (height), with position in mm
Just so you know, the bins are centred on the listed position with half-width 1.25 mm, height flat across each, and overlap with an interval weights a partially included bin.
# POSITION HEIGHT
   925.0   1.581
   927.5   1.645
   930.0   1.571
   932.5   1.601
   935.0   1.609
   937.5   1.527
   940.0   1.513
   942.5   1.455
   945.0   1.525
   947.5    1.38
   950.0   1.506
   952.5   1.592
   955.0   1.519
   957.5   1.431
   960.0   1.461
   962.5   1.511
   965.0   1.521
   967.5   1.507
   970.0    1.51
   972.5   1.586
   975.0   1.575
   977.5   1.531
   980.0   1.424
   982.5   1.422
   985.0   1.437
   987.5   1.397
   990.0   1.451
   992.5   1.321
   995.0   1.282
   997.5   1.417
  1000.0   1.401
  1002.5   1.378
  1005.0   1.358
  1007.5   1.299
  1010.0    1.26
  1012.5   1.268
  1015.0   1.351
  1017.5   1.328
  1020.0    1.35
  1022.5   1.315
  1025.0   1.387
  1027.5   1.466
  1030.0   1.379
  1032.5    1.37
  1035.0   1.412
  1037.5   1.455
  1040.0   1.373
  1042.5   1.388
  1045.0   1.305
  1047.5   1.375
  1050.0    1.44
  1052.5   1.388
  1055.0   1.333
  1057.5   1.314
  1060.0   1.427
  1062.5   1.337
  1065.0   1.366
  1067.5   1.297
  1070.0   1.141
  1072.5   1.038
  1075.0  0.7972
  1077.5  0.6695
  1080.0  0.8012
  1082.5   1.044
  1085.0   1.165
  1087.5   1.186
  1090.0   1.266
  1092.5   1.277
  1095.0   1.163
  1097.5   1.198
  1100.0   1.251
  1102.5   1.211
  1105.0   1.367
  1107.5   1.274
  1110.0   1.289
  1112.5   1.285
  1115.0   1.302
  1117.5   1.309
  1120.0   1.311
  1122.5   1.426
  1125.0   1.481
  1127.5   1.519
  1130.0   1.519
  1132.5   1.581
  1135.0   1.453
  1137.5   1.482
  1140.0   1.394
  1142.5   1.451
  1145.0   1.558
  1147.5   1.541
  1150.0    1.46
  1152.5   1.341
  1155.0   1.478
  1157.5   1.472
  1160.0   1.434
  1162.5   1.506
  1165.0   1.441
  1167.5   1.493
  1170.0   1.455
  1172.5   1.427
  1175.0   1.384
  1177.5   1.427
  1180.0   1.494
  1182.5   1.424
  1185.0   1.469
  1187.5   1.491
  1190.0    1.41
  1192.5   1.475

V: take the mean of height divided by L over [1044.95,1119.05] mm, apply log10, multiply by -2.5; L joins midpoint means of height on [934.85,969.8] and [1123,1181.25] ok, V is 0.21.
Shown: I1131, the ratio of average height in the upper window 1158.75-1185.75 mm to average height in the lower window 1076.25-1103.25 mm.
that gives 1.3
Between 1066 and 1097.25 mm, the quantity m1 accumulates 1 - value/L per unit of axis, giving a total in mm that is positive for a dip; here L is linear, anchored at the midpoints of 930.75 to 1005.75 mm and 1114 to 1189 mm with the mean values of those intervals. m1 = 8.2 mm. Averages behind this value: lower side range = 1.47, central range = 1.08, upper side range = 1.45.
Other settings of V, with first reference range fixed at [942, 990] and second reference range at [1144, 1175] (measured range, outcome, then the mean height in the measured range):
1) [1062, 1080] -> 0.36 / 1.06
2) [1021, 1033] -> 0.07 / 1.38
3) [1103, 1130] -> 0.08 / 1.36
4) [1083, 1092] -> 0.22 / 1.2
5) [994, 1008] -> 0.09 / 1.36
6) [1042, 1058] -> 0.09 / 1.36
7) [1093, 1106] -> 0.19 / 1.24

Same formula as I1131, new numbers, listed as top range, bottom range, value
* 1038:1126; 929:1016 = 0.86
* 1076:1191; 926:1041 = 0.94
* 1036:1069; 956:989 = 0.92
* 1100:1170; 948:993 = 0.96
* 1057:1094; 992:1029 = 0.85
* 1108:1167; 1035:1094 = 1.17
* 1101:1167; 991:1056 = 1.04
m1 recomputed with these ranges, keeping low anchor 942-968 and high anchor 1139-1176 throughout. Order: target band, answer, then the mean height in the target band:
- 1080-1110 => 5.39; 1.2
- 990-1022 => 3.12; 1.34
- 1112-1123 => 1.06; 1.32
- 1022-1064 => 2.71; 1.38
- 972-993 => 0.37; 1.46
